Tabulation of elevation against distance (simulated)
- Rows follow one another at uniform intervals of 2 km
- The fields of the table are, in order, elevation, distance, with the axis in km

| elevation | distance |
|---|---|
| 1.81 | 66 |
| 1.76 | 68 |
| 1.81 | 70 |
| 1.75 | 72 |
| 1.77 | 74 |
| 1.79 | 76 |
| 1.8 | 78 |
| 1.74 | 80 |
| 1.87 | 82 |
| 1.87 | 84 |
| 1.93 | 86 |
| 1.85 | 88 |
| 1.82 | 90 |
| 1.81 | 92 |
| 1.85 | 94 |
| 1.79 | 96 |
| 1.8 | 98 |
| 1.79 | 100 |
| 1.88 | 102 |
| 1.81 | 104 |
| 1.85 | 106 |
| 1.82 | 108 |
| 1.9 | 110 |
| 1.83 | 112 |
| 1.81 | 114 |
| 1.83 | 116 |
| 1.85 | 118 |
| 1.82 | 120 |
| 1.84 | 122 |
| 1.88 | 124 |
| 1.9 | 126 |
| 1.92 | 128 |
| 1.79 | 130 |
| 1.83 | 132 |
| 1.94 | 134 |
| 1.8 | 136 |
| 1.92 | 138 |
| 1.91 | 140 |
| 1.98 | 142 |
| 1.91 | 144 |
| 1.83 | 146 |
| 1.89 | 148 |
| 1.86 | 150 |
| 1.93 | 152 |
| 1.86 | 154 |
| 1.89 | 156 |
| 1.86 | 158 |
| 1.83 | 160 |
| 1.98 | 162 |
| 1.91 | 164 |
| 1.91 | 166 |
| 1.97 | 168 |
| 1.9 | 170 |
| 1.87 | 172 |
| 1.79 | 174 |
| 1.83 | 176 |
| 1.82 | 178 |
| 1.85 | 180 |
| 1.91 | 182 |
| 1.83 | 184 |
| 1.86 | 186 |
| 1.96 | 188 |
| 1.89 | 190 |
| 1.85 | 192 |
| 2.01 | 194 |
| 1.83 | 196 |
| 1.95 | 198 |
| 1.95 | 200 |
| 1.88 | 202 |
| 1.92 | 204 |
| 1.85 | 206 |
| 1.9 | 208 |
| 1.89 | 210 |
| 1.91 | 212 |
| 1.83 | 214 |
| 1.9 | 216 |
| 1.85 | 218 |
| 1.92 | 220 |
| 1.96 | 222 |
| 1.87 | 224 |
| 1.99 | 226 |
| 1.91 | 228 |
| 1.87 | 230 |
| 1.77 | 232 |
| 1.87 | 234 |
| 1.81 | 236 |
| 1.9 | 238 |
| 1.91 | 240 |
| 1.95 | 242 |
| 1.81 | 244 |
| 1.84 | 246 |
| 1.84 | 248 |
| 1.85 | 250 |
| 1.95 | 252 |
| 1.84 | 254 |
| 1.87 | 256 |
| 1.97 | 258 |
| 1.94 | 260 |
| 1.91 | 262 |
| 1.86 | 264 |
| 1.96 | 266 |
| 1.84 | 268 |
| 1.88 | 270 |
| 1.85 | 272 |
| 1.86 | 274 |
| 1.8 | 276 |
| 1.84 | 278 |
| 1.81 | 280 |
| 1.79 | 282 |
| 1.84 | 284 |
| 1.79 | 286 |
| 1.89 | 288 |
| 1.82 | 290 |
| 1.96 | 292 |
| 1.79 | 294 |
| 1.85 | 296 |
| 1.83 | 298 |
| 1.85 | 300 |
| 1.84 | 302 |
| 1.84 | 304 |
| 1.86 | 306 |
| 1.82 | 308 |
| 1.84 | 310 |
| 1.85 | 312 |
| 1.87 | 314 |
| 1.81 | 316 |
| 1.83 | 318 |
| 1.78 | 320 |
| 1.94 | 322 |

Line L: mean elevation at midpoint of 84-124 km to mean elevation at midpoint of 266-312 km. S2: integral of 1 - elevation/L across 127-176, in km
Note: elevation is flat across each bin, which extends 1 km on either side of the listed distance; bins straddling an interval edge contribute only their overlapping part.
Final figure -1.23 km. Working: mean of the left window 1.84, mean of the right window 1.84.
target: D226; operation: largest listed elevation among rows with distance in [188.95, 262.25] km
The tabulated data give 2.01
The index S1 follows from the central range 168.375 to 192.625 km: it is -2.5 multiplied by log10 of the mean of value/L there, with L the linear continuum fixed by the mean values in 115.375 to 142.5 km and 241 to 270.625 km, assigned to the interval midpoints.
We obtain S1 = 0.01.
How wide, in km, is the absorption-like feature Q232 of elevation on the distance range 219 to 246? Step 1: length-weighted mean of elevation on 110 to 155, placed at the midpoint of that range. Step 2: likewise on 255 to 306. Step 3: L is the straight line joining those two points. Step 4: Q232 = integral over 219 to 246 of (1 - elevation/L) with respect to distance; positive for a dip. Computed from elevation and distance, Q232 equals -0.3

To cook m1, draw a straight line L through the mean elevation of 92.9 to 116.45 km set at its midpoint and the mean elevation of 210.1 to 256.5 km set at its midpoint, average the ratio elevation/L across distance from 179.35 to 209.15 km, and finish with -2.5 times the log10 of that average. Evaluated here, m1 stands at -0.02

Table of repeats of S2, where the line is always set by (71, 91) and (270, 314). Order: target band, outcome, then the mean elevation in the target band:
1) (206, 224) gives -0.6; 1.89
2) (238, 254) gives -0.4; 1.88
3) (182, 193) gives -0.3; 1.88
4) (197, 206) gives -0.4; 1.92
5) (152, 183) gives -0.9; 1.88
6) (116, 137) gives -0.4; 1.86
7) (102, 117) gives -0.1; 1.84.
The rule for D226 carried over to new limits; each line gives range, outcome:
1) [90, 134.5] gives 1.94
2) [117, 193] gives 1.98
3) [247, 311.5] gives 1.97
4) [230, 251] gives 1.95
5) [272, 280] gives 1.86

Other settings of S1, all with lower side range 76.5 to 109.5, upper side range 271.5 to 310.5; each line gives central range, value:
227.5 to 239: -0.01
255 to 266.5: -0.05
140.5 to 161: -0.03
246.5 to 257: -0.02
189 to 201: -0.05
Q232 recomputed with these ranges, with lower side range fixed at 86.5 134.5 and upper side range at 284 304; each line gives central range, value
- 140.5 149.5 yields -0.3 km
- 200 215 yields -0.4 km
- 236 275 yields -0.8 km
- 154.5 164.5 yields -0.3 km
